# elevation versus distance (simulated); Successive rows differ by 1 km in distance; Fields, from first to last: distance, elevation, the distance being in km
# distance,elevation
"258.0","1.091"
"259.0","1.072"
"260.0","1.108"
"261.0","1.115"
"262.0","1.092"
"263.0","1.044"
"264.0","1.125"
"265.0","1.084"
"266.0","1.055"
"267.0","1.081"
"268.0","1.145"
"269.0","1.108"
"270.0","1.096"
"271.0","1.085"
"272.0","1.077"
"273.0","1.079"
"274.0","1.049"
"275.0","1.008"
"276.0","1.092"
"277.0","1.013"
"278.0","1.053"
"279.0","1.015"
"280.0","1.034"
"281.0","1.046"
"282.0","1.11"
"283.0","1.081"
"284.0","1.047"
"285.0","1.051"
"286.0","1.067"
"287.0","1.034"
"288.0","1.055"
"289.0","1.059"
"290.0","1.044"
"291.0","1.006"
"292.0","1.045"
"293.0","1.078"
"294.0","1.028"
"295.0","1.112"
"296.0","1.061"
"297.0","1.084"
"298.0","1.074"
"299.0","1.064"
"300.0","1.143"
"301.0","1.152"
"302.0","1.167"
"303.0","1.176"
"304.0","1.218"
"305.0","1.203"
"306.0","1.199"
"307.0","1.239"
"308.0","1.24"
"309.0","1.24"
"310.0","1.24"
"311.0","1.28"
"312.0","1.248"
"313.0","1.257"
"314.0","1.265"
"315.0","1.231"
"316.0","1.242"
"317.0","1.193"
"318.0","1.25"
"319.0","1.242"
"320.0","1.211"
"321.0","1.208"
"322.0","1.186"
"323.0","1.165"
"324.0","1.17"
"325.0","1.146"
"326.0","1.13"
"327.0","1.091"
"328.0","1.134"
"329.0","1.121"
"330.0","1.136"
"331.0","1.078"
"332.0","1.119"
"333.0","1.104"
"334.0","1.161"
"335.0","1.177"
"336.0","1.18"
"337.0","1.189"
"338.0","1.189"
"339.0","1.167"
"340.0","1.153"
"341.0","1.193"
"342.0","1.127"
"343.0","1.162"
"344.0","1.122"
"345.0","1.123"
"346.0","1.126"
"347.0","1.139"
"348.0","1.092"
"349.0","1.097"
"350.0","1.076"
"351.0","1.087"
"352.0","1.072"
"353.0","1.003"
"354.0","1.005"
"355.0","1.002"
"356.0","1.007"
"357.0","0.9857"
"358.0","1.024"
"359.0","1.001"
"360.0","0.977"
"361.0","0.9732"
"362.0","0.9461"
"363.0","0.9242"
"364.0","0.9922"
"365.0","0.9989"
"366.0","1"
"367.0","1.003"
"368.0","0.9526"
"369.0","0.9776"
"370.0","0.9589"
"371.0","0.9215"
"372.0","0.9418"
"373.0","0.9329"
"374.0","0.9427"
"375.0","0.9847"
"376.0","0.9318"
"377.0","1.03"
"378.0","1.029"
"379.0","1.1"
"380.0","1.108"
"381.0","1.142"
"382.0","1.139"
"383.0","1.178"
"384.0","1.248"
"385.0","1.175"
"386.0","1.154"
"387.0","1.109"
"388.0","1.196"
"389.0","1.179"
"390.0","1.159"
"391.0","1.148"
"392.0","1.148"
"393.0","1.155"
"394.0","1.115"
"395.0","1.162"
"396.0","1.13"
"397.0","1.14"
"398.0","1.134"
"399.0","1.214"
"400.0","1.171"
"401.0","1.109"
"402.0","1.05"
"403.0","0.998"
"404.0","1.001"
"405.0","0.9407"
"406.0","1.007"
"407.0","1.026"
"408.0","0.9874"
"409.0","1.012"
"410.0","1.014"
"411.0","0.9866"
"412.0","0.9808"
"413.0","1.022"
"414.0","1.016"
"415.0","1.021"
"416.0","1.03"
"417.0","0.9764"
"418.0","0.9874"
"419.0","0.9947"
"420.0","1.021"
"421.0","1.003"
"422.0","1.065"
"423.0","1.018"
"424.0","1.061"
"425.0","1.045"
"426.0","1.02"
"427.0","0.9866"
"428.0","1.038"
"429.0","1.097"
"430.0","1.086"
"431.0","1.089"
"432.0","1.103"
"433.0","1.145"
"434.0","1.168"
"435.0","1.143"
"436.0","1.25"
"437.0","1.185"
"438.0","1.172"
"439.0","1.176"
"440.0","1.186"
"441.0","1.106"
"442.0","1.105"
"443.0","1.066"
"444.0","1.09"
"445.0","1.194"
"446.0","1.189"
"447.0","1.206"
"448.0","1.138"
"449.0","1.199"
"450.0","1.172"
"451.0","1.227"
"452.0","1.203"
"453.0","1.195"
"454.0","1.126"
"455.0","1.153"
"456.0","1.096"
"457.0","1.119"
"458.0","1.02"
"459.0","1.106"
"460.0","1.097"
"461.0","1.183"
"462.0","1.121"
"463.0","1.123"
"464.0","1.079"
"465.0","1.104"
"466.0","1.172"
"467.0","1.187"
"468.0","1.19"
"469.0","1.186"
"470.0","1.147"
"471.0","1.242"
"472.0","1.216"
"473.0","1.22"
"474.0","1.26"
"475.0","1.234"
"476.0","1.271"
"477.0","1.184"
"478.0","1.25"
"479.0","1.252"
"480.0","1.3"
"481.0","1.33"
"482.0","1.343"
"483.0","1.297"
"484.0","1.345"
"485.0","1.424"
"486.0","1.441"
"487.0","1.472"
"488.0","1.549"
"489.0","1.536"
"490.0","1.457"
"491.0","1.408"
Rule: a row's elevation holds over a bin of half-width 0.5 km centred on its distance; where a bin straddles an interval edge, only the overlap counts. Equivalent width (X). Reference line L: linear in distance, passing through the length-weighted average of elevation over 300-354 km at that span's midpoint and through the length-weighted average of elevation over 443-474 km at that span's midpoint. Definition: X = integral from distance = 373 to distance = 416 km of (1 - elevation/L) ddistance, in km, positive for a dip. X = 3.0 km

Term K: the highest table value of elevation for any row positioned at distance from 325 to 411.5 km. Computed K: 1.248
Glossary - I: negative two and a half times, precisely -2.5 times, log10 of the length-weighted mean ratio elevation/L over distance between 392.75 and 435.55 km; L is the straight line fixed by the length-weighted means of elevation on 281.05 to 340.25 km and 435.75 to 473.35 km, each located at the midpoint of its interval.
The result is 0.09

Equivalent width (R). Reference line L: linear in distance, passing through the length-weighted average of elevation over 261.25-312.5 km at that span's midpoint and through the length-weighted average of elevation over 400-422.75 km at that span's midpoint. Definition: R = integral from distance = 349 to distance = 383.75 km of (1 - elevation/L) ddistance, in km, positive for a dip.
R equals 1.1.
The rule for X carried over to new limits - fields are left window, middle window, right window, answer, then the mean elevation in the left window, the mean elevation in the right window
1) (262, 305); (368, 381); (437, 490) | 1.7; 1.08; 1.21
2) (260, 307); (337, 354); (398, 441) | -0.7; 1.09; 1.06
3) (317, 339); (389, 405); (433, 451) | 0.6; 1.16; 1.16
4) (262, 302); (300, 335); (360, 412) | -4.0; 1.07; 1.06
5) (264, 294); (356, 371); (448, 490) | 2.1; 1.06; 1.23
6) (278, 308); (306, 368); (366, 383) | -4.4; 1.09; 1.01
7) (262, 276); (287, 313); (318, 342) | -0.4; 1.08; 1.16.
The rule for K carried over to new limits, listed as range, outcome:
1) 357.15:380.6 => 1.108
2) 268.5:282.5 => 1.11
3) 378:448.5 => 1.25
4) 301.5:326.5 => 1.28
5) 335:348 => 1.193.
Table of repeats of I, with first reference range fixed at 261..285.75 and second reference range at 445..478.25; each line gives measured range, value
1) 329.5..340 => -0.05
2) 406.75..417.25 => 0.14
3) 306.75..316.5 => -0.15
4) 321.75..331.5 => -0.03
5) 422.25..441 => 0.04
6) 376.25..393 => -0.01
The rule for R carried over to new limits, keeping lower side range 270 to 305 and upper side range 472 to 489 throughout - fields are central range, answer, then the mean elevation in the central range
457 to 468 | 1.5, 1.12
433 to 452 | 1.7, 1.17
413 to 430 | 3.1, 1.03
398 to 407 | 1.2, 1.06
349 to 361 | 1.4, 1.02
